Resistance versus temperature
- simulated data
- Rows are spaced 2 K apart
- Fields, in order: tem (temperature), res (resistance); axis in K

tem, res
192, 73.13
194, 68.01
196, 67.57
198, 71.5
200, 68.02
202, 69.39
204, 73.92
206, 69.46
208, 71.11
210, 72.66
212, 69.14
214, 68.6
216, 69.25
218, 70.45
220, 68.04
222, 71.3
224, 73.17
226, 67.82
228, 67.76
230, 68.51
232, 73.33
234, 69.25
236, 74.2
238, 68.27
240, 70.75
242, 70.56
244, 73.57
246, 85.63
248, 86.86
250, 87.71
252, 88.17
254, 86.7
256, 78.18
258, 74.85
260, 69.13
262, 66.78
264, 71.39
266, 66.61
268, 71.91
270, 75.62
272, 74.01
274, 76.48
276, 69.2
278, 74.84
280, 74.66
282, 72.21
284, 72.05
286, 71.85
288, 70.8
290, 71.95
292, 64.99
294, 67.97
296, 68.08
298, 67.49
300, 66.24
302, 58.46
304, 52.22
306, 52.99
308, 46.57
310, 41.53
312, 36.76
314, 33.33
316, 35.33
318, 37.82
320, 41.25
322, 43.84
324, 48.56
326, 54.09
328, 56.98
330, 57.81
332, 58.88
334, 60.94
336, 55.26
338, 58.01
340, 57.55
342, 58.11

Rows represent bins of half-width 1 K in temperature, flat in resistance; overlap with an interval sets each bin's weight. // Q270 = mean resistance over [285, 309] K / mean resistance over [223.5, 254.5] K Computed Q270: 0.84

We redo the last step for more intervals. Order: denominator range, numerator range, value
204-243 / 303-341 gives 0.70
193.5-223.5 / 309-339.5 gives 0.69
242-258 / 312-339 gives 0.59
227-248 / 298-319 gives 0.65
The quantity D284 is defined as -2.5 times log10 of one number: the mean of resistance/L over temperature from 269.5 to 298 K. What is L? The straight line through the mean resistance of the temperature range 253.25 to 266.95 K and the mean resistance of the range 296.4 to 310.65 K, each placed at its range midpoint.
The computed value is -0.13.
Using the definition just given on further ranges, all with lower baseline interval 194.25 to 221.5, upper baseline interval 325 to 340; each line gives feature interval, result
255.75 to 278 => -0.13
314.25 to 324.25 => 0.41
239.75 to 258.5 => -0.22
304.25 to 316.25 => 0.38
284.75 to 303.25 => -0.10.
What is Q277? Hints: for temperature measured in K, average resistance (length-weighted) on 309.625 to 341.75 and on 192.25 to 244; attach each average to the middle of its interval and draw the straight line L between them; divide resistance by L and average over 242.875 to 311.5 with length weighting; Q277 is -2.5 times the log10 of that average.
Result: -0.19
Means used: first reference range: 70.2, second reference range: 49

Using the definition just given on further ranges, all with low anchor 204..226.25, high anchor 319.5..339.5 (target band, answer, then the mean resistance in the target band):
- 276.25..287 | -0.20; 72.8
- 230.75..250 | -0.13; 75.3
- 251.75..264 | -0.18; 76.2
